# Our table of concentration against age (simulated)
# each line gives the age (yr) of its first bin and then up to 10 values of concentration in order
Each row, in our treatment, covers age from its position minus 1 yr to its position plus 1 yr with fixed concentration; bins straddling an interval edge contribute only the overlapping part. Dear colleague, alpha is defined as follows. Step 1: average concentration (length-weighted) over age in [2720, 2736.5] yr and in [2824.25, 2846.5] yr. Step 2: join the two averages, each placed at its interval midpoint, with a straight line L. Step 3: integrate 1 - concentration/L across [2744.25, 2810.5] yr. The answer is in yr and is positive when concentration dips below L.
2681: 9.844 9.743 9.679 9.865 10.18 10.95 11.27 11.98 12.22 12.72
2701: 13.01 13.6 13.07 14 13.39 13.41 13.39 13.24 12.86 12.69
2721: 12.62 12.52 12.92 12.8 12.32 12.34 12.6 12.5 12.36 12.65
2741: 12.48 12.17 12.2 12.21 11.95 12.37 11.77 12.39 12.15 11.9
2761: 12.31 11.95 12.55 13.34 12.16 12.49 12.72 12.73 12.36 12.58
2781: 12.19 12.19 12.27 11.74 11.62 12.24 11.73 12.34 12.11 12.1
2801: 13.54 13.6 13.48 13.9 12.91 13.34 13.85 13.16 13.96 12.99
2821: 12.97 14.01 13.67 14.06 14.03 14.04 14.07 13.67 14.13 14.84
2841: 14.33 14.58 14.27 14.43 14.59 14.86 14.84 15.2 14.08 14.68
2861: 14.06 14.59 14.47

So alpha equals 4.3 yr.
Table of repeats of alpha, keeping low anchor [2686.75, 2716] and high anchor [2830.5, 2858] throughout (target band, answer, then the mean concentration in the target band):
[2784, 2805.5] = 2.1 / 12.4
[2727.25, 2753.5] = 1.4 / 12.3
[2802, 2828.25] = 0.9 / 13.5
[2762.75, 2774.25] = 0.7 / 12.6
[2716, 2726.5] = 0.0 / 12.7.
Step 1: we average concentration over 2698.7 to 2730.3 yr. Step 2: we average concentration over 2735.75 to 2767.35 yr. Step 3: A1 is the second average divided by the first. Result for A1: 0.94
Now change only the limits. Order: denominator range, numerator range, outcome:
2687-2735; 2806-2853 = 1.11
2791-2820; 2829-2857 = 1.11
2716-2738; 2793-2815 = 1.04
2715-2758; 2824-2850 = 1.14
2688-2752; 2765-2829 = 1.03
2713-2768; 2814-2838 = 1.10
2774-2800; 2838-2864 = 1.20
